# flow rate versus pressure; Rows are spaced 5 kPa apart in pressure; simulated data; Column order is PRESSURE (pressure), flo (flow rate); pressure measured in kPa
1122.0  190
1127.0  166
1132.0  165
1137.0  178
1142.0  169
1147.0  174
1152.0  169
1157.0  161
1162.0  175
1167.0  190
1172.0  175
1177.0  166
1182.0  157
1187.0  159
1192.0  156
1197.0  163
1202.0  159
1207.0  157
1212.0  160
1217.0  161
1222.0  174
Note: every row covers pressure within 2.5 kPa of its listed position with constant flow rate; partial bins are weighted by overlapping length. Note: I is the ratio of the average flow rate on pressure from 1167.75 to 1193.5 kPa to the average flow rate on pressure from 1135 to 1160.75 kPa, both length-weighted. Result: 0.97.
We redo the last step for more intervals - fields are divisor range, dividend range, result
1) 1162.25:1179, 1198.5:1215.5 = 0.90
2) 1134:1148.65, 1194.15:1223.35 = 0.93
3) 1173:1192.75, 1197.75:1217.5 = 0.99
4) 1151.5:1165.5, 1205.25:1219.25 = 0.94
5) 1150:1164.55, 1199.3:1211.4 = 0.94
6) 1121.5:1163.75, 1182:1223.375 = 0.94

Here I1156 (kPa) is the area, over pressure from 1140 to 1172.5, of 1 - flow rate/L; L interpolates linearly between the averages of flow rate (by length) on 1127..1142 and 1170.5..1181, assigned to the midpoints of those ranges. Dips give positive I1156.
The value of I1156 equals -0.8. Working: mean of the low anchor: 170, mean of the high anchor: 168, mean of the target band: 173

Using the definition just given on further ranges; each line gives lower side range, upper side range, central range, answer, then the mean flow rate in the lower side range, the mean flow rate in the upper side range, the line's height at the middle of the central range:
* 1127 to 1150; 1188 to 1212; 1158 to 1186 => -1.17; 171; 159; 164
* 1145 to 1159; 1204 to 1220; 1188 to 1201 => 0.22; 168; 160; 162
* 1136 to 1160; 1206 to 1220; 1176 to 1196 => 0.59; 170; 160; 164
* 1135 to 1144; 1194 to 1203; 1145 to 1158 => 0.18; 174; 161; 171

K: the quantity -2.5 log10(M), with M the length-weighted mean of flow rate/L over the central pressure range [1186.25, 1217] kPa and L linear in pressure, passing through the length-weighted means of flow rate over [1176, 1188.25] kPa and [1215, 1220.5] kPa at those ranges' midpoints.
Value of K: 0.019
